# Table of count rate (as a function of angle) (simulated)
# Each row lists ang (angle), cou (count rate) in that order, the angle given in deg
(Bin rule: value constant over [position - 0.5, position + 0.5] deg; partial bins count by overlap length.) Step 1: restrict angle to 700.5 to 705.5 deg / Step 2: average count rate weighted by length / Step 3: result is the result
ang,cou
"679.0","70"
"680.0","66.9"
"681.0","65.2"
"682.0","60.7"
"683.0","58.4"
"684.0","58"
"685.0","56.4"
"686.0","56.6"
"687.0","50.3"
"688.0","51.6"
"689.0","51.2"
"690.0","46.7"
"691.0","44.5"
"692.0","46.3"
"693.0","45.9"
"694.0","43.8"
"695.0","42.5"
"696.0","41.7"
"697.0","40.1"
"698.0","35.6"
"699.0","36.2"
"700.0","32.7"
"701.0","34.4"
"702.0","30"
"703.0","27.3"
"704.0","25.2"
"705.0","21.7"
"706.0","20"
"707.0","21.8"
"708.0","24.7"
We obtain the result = 27.7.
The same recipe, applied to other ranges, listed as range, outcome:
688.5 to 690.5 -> 49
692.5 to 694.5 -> 44.8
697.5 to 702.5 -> 33.8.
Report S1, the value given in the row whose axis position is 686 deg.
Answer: 56.6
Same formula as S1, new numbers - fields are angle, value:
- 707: 21.8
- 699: 36.2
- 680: 66.9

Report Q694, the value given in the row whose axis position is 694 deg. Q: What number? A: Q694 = 43.8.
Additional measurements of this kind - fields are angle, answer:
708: 24.7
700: 32.7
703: 27.3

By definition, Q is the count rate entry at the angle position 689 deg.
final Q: 51.2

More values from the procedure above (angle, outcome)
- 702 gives 30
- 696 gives 41.7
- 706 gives 20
